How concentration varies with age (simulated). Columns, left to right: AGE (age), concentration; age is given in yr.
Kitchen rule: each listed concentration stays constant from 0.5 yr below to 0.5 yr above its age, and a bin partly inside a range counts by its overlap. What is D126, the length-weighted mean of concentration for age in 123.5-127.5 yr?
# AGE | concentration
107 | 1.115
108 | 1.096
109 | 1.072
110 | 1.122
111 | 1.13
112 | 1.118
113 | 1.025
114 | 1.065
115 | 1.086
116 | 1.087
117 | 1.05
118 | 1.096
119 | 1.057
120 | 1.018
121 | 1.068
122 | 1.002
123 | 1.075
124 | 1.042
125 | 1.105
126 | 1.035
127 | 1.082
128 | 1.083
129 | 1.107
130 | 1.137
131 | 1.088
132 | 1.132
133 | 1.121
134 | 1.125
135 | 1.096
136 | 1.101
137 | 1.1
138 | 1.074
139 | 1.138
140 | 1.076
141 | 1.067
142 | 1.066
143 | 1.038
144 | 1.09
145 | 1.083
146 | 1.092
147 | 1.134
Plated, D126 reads 1.07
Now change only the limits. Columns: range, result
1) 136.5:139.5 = 1.1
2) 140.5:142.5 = 1.07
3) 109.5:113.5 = 1.1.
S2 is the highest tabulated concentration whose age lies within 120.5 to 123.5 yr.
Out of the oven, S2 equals 1.075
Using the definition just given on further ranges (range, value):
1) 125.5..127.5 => 1.082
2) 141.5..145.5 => 1.09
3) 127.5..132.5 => 1.137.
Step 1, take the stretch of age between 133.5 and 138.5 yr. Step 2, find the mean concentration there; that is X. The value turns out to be 1.1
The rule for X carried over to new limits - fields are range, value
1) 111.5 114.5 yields 1.07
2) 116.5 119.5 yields 1.07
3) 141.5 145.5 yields 1.07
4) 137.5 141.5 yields 1.09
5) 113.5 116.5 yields 1.08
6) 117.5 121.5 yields 1.06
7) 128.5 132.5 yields 1.12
